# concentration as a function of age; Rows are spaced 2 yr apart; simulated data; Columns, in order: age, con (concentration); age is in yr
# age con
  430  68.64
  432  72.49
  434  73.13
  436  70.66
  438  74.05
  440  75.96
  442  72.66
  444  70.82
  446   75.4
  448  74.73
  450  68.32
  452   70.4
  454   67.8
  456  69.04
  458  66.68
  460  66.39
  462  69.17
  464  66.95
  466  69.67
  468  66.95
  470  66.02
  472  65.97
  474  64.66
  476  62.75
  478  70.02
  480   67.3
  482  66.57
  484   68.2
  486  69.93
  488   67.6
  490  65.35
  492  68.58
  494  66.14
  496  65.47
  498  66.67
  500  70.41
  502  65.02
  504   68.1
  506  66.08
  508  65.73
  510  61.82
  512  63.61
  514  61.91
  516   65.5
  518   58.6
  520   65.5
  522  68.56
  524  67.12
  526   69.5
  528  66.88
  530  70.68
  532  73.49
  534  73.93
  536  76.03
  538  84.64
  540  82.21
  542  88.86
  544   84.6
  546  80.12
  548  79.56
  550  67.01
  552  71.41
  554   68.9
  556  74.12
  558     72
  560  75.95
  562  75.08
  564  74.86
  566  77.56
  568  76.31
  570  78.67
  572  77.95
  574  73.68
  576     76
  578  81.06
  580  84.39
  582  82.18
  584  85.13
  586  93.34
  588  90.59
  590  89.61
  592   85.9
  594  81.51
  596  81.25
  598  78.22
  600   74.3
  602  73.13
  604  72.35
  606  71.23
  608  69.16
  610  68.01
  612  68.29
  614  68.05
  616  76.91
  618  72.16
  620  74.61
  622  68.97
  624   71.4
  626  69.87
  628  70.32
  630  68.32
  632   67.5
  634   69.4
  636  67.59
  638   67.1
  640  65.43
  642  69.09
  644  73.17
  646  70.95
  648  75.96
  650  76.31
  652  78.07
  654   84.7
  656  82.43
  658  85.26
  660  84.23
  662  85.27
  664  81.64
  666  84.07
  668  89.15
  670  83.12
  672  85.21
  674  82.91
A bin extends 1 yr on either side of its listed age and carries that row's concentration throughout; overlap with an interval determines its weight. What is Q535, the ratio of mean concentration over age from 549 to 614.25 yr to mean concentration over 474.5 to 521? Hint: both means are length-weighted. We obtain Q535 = 1.17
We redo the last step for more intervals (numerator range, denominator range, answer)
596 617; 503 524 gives 1.12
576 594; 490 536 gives 1.28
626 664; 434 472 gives 1.06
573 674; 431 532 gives 1.13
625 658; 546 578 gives 0.97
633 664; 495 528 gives 1.16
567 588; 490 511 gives 1.23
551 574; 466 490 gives 1.12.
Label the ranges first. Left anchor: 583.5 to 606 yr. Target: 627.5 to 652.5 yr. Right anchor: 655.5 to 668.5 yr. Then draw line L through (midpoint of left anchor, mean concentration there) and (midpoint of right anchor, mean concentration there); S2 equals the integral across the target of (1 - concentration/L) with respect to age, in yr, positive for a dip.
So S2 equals 3.9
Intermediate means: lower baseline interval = 81.7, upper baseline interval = 84.5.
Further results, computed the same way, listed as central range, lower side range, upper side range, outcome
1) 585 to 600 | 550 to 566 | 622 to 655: -2.6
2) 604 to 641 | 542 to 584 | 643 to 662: 4.2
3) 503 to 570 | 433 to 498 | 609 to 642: -2.8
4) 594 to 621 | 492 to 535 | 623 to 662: -0.5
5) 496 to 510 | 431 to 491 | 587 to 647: 0.7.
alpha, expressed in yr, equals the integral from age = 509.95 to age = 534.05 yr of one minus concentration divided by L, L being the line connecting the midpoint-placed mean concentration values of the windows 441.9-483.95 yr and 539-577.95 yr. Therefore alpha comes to 2.27 yr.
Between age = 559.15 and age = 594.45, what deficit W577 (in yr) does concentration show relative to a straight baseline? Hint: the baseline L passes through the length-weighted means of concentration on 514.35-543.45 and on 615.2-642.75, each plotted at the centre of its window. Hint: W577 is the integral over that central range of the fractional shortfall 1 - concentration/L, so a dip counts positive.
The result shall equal -4.99 yr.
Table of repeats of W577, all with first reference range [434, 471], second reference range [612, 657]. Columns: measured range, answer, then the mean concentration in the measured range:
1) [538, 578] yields -3.1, 76.9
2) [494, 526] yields 2.4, 65.5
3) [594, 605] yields -0.7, 76.4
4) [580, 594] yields -3.0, 87.1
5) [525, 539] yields -0.5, 73.6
